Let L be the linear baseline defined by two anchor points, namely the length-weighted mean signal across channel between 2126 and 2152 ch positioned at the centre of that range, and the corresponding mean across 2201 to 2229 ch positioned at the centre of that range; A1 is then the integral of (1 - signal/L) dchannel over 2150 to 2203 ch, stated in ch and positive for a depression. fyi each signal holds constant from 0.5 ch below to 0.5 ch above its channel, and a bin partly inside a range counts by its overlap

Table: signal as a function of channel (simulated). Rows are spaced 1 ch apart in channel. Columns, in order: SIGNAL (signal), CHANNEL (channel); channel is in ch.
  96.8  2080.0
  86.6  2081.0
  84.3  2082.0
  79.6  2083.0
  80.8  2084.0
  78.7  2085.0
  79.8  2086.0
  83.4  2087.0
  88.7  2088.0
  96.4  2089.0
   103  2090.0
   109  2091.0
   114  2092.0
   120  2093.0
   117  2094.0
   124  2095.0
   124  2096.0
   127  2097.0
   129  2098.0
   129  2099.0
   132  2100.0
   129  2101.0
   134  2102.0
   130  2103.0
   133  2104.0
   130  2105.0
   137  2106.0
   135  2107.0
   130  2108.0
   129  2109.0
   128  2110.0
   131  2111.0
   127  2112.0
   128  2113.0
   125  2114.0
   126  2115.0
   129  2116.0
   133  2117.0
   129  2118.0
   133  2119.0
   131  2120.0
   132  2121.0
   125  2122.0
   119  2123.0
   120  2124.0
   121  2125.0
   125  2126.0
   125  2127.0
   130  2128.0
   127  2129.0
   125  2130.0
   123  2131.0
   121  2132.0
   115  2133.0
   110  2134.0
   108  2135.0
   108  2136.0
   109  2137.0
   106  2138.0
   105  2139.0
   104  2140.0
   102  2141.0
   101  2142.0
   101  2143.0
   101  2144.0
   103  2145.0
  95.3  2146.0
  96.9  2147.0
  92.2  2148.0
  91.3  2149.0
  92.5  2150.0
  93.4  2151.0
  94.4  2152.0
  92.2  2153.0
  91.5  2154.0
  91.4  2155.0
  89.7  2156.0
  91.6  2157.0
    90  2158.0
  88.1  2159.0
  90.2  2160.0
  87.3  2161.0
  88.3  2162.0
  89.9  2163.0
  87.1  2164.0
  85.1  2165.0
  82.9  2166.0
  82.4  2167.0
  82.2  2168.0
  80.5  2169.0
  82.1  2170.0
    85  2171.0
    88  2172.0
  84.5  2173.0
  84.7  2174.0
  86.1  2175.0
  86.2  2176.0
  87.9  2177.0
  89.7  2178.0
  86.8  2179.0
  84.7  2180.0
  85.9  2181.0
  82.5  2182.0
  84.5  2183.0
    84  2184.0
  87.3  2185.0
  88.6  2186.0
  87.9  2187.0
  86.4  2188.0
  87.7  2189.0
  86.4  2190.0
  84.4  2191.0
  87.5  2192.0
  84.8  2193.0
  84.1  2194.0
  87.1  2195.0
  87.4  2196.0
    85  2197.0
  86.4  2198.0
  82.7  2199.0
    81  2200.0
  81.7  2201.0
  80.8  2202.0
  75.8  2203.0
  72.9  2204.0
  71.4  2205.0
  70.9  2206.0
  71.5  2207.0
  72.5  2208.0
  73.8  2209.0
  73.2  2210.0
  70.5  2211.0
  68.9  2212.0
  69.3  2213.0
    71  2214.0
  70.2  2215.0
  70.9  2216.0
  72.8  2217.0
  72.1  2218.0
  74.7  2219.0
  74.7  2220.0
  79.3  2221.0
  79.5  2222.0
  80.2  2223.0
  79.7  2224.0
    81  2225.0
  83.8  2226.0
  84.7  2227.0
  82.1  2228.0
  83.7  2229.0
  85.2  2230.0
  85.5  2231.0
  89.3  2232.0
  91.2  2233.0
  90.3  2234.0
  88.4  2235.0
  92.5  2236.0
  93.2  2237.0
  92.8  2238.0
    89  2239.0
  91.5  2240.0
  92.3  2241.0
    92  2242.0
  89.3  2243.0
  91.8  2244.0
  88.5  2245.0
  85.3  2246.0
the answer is 2.8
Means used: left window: 108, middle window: 86.5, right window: 75.4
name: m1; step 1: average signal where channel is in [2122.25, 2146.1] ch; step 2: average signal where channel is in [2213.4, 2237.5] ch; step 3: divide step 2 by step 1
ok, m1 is 0.72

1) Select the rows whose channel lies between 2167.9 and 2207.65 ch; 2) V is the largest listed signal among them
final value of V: 89.7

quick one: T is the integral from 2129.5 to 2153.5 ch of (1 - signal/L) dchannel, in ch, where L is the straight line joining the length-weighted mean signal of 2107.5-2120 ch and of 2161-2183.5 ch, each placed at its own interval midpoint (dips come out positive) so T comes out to 1.1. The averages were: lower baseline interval 129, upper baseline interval 85.4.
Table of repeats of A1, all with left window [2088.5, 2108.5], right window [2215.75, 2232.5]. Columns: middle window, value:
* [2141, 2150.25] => 0.9 ch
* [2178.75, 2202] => 1.7 ch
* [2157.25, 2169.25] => 1.8 ch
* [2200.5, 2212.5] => 1.8 ch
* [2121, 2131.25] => -0.9 ch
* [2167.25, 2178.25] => 1.5 ch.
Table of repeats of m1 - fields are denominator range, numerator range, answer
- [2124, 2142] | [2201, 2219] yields 0.63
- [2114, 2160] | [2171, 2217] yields 0.74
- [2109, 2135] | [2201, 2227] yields 0.60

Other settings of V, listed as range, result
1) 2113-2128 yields 133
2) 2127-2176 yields 130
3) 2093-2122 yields 137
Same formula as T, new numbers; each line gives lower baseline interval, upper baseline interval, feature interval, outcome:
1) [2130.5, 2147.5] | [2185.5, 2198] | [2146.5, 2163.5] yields 1.5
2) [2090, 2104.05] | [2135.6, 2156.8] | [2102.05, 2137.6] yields -4.3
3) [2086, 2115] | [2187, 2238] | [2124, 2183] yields 3.1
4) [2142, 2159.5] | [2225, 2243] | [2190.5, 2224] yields 4.8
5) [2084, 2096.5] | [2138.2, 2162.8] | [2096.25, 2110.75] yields -4.3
